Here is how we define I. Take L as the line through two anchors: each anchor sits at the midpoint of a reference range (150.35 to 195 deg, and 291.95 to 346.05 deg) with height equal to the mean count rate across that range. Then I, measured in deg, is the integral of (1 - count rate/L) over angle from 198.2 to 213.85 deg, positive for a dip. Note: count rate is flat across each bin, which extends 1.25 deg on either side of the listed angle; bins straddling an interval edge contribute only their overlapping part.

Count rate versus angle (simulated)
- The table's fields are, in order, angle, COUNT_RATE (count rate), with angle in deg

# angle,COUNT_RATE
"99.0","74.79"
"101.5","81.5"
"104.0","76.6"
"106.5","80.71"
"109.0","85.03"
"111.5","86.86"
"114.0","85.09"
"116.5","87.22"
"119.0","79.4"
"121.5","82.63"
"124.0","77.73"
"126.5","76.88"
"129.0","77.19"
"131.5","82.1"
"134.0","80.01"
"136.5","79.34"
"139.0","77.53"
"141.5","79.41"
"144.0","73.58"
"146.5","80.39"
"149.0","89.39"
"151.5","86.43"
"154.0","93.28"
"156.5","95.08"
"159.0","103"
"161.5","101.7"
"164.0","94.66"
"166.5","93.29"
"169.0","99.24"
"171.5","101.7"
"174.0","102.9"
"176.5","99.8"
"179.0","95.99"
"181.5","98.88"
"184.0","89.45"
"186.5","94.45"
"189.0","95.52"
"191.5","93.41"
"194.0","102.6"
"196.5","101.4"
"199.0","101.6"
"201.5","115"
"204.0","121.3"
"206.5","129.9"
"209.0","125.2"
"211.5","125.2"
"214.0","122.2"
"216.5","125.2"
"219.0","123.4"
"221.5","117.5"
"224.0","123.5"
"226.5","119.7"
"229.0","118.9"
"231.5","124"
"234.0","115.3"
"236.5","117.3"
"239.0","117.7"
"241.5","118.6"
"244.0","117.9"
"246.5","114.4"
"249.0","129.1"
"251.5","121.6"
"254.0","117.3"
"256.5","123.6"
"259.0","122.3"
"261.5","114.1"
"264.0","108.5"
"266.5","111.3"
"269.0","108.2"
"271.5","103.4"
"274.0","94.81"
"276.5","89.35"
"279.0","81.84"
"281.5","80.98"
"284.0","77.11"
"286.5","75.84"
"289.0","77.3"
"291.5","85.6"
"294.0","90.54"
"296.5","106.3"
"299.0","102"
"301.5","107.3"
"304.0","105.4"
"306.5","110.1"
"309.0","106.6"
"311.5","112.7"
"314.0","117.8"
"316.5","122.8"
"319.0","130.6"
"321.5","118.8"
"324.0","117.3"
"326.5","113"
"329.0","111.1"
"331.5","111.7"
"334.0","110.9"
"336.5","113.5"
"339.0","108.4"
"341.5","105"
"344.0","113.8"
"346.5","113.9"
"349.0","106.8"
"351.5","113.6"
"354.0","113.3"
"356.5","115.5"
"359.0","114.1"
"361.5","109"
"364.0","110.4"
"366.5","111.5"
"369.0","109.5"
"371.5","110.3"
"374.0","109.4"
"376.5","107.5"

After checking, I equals -3.2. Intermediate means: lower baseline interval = 96.7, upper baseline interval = 111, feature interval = 120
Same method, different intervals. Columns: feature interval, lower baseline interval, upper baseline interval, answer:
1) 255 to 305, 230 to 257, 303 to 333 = 8.1 deg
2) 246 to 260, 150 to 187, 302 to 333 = -2.0 deg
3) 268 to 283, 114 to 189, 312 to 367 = 1.8 deg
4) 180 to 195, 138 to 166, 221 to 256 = 0.9 deg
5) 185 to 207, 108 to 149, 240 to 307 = -3.3 deg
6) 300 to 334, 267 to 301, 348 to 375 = -4.9 deg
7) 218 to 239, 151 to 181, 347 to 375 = -3.7 deg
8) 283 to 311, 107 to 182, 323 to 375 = 2.7 deg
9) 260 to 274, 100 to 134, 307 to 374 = -0.7 deg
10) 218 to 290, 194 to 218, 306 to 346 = 4.4 deg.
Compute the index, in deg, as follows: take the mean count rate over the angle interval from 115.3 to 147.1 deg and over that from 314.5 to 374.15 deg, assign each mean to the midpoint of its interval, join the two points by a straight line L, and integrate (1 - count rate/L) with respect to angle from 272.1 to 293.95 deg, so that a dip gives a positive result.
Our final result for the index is 4.13 deg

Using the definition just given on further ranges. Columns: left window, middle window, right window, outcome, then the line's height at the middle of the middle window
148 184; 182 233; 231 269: -2.9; 107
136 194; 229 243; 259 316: -3.2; 96.5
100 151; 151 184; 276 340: -4.3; 86.1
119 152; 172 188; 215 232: 0.6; 101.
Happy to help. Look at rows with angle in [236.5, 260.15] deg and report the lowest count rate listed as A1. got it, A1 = 114.4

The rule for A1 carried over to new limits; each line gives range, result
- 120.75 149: 73.58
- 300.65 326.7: 105.4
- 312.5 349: 105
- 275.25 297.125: 75.84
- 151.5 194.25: 86.43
